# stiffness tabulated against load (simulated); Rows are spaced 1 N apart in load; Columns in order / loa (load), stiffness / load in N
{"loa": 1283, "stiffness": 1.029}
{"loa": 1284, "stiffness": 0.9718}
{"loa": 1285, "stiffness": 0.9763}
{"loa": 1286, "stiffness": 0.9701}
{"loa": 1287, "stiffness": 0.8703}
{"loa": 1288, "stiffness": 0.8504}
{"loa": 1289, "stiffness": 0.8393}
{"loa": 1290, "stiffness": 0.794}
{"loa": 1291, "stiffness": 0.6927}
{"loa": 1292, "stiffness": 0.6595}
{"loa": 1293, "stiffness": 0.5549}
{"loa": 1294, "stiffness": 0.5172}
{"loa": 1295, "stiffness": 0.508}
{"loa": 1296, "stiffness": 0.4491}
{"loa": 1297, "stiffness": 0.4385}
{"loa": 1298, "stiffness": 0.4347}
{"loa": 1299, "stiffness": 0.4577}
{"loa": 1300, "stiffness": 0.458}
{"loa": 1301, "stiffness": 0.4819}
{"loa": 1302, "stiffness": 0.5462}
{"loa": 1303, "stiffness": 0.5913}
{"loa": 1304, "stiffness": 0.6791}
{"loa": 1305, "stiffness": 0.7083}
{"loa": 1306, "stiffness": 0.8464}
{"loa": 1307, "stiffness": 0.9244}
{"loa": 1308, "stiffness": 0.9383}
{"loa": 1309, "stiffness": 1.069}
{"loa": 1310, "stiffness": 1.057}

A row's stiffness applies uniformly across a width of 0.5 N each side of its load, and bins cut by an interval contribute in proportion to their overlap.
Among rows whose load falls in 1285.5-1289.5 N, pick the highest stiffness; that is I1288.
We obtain 0.9701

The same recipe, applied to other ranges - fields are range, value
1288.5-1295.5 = 0.8393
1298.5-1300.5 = 0.458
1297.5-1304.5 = 0.6791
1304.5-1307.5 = 0.9244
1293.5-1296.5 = 0.5172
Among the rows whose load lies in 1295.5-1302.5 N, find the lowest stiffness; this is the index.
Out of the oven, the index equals 0.4347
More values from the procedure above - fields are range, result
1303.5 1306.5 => 0.6791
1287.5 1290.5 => 0.794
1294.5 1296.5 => 0.4491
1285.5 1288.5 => 0.8504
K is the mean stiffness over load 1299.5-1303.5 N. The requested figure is 0.519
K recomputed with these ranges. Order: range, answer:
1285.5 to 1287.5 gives 0.92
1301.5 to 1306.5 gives 0.674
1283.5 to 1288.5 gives 0.928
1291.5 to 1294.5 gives 0.577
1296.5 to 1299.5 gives 0.444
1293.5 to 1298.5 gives 0.47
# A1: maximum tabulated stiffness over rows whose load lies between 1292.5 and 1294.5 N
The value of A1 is 0.5549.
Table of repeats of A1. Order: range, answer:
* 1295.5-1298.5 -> 0.4491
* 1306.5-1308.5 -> 0.9383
